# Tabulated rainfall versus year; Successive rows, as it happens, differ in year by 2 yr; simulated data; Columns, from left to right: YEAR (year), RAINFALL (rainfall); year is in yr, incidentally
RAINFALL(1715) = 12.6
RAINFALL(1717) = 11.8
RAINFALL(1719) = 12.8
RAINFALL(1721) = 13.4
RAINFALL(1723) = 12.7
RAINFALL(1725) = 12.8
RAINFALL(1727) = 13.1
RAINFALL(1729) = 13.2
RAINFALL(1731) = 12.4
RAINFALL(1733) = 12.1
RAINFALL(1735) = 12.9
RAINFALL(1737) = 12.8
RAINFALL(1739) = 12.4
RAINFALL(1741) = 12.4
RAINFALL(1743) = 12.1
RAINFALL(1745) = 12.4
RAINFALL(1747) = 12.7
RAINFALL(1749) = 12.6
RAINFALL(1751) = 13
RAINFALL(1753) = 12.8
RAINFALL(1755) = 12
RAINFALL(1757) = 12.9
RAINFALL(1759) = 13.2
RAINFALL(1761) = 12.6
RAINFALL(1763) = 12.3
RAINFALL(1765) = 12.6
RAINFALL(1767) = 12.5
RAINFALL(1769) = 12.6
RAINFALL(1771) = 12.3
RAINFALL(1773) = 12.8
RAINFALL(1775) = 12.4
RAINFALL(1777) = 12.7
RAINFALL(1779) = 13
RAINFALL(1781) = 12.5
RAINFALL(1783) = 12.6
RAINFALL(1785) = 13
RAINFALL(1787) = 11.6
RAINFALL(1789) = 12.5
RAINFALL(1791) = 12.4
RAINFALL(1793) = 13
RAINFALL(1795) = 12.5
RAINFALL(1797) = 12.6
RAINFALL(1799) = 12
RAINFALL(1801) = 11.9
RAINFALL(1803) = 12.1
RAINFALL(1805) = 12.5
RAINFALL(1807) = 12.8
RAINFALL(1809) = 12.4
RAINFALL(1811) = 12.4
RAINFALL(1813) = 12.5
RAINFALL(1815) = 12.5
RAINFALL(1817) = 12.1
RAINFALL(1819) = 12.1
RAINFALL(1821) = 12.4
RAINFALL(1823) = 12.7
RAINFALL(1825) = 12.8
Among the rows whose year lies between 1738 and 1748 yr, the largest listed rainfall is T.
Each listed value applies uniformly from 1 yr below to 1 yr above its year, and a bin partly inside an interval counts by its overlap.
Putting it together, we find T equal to 12.7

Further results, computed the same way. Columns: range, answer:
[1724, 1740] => 13.2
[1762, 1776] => 12.8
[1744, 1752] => 13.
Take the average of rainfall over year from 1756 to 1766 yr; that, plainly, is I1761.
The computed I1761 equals 12.7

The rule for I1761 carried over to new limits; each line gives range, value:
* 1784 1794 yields 12.5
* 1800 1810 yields 12.3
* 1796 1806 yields 12.2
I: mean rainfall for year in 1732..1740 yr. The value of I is 12.6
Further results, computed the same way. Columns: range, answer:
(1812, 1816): 12.5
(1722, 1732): 12.8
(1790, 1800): 12.5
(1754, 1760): 12.7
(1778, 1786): 12.8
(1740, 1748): 12.4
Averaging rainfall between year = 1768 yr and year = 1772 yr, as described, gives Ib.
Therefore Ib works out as 12.4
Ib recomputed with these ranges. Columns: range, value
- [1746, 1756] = 12.6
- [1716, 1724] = 12.7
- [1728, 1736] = 12.6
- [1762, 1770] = 12.5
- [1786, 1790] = 12.1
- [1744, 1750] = 12.6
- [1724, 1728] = 12.9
